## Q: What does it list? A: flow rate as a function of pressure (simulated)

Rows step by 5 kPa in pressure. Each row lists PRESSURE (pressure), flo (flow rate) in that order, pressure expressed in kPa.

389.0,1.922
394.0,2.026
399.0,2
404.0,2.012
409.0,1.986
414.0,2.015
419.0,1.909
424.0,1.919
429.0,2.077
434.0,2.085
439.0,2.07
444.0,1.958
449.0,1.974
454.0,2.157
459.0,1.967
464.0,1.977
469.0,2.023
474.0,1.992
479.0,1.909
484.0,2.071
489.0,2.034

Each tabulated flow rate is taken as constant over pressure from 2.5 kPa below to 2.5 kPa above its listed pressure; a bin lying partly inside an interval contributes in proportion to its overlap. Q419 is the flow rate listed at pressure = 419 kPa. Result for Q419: 1.909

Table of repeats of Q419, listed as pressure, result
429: 2.077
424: 1.919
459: 1.967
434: 2.085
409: 1.986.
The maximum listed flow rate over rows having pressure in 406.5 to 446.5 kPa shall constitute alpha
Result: 2.085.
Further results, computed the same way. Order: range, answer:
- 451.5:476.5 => 2.157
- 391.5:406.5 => 2.026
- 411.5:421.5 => 2.015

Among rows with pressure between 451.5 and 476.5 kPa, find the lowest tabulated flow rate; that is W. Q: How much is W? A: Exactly 1.967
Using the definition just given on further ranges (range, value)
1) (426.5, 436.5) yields 2.077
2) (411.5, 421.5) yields 1.909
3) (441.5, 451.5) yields 1.958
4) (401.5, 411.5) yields 1.986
